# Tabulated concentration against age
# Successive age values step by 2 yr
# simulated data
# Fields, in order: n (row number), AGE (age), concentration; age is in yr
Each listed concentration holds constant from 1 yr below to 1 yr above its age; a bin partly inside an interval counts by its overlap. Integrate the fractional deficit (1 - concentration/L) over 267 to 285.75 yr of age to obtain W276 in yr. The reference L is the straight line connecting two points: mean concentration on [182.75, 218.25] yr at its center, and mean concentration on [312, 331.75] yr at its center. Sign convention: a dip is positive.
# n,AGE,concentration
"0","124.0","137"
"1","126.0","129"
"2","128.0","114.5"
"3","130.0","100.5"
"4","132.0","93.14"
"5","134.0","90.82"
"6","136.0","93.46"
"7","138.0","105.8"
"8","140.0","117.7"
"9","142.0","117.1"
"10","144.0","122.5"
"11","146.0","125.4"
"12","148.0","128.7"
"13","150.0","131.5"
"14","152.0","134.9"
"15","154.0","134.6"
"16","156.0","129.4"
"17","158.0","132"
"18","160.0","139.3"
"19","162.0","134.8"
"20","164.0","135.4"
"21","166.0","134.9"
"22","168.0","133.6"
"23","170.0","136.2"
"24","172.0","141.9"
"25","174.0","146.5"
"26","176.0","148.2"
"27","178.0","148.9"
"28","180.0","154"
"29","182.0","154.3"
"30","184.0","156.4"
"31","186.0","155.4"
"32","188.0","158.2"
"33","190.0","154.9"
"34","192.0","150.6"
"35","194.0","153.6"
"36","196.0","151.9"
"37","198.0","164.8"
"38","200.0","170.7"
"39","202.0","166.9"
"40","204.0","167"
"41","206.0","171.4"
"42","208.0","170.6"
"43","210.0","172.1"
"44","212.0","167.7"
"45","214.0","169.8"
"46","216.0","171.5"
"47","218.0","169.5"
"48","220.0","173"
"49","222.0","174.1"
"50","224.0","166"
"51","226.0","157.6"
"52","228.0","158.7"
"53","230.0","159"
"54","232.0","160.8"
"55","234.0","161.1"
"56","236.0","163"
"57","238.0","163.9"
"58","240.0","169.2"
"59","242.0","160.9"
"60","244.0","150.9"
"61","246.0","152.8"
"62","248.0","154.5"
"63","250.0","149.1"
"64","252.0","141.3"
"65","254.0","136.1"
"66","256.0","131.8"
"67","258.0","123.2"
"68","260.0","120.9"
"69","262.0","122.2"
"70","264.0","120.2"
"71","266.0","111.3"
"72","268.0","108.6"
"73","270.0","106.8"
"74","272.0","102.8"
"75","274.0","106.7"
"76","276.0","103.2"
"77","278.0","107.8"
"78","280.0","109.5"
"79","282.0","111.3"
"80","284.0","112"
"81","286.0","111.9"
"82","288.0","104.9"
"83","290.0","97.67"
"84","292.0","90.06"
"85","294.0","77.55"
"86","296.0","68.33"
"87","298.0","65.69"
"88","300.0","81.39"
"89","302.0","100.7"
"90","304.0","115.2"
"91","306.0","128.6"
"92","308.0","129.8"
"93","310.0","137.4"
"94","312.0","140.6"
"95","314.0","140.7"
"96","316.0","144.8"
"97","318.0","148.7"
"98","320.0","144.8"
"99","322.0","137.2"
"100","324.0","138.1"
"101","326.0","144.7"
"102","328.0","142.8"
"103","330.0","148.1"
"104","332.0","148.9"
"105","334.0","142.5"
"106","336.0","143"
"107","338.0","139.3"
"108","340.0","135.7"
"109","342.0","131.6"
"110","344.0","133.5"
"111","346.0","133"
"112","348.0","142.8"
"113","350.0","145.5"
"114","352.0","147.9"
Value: 5.35 yr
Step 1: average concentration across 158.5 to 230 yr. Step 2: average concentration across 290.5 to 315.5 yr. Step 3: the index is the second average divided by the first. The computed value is 0.7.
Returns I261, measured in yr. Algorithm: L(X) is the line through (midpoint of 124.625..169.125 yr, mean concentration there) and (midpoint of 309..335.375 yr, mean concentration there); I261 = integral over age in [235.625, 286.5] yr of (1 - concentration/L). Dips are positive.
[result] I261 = 2.5 yr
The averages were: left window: 122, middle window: 129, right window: 143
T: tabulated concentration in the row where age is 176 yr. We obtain 148.2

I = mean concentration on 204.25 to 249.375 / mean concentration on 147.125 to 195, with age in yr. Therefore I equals 1.2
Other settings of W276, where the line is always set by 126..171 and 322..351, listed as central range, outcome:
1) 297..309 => 3.0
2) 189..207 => -4.8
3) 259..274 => 2.3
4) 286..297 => 3.7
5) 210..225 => -4.8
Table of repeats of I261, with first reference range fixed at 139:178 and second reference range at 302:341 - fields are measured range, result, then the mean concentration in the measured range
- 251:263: 0.6 yr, 129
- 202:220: -4.7 yr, 170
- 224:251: -4.6 yr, 159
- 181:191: -1.6 yr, 156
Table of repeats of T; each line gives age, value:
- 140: 117.7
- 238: 163.9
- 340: 135.7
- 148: 128.7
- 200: 170.7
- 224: 166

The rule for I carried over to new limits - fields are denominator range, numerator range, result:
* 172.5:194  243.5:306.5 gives 0.74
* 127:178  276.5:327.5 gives 0.92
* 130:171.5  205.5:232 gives 1.36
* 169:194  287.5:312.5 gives 0.68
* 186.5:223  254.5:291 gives 0.68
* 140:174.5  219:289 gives 1.03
